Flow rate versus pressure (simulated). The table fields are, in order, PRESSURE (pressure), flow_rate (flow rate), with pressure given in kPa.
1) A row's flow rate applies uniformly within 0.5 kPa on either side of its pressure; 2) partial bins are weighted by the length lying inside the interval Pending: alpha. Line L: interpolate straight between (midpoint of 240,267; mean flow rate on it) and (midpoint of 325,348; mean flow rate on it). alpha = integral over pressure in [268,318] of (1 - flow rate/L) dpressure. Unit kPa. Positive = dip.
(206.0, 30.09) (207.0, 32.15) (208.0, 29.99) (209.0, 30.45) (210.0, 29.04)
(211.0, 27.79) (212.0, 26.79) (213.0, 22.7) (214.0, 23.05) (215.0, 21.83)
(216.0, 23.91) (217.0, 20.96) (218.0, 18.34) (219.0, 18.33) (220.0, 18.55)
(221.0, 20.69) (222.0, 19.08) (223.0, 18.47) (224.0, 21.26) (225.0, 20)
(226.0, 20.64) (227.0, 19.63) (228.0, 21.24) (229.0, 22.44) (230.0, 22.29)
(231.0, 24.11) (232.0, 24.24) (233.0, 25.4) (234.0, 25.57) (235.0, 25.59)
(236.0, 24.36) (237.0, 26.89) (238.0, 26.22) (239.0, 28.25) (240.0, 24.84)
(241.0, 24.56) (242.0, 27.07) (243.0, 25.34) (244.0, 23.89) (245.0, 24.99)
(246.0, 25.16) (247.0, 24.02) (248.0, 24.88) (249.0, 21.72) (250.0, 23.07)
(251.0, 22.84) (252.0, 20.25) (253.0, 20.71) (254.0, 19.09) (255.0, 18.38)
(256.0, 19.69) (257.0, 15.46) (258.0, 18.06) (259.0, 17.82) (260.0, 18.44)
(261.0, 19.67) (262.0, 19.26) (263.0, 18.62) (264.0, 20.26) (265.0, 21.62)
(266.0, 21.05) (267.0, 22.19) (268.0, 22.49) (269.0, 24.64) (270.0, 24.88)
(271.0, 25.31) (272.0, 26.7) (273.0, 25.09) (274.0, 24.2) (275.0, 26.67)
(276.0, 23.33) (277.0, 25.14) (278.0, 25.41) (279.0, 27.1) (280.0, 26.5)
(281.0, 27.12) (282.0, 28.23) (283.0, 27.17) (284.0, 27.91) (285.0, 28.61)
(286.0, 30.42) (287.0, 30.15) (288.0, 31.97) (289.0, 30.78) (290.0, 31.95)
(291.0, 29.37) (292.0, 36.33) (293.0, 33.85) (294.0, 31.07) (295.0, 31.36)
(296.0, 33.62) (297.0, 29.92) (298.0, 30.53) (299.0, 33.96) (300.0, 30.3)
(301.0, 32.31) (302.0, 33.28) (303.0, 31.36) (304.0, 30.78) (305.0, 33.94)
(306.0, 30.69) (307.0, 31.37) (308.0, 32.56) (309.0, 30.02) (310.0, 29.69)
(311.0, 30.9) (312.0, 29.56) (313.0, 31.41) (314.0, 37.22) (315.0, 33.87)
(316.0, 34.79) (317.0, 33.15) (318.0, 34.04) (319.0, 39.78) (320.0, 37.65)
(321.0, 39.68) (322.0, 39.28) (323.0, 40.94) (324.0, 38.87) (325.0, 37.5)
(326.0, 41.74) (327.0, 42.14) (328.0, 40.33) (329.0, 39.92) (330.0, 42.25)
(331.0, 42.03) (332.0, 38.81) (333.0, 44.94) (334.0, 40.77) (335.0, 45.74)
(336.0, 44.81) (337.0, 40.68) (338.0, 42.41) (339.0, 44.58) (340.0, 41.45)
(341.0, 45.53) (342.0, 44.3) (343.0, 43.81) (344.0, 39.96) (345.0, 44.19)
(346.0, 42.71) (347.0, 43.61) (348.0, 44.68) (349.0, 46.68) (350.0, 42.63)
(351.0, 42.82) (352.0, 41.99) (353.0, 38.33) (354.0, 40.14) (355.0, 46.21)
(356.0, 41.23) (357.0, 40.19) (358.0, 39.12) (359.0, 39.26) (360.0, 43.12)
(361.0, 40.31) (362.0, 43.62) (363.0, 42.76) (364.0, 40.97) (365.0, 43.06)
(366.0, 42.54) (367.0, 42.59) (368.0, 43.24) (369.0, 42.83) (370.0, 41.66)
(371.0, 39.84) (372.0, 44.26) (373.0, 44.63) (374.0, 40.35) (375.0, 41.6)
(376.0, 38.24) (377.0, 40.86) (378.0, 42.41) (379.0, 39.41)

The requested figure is 2.4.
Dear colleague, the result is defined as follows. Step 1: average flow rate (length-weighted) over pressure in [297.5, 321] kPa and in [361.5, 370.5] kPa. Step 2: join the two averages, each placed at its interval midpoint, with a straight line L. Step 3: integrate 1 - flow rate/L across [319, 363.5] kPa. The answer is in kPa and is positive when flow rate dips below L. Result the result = -4.2 kPa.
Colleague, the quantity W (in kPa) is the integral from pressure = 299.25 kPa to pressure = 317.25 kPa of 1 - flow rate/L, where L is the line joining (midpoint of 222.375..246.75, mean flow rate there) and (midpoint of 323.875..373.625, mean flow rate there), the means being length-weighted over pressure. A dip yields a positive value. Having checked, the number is 1.8 kPa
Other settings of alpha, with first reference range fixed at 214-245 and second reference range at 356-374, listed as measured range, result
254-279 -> 5.6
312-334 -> -1.4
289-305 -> 0.2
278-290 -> 0.7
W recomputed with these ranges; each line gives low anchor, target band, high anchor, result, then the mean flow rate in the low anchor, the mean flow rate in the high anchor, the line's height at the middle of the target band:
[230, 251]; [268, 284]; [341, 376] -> 2.3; 24.9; 42.3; 30.1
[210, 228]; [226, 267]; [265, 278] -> 0.9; 21.5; 24.2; 22.9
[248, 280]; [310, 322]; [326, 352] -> 0.6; 22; 42.8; 36.5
